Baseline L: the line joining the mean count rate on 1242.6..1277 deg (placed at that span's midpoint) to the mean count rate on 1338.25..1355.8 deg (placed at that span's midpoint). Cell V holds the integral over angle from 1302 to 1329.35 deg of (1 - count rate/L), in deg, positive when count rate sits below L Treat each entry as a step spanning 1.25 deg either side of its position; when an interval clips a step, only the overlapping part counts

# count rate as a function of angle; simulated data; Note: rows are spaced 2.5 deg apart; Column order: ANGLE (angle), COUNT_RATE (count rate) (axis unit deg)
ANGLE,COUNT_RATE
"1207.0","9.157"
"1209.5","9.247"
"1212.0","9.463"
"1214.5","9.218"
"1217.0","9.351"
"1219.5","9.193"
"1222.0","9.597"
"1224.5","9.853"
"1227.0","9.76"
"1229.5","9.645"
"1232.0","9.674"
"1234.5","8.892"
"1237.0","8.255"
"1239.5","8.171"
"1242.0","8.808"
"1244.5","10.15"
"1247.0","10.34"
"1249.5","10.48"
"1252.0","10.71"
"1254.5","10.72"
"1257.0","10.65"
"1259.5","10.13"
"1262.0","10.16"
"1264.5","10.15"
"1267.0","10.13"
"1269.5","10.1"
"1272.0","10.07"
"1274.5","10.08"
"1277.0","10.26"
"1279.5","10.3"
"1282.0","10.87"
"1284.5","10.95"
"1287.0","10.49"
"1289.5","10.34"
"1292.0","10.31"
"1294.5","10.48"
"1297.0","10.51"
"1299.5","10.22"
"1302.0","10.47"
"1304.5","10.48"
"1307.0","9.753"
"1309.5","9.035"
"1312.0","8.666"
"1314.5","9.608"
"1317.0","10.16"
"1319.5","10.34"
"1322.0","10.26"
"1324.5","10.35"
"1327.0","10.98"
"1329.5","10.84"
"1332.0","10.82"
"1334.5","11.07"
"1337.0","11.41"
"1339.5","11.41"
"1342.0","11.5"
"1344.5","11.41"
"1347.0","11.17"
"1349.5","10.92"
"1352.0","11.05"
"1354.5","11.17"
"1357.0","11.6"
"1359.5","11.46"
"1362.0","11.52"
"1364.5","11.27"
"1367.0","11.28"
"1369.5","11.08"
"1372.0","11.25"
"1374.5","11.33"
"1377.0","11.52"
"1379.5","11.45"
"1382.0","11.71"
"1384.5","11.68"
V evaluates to 2.18 deg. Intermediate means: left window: 10.3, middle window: 10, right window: 11.2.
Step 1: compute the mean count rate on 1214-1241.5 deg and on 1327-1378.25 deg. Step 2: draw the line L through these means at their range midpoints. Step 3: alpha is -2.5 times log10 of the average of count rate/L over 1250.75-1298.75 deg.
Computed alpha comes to -0.04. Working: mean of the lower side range 9.23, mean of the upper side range 11.2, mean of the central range 10.4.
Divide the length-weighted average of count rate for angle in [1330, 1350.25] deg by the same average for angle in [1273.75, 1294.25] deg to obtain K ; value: 1.1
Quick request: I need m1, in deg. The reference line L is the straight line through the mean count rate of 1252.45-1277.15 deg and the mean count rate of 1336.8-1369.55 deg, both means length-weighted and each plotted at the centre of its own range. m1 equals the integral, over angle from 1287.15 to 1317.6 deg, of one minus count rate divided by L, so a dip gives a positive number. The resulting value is 1.9 deg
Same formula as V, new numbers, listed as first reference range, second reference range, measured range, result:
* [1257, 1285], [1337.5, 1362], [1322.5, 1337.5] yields 0.3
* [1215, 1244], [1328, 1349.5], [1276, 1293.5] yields -0.5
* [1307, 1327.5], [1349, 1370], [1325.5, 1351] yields -1.4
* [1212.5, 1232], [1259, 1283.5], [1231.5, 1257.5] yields 0.4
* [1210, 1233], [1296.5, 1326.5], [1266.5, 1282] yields -0.7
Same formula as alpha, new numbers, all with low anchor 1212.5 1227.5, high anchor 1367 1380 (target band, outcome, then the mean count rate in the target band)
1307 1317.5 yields 0.13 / 9.36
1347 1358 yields -0.01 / 11.2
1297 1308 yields 0.02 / 10.3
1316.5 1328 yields 0.03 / 10.4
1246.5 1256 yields -0.08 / 10.6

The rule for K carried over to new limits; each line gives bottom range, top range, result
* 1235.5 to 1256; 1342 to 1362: 1.16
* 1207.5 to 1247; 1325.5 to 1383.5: 1.21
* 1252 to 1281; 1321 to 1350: 1.07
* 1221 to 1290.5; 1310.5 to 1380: 1.10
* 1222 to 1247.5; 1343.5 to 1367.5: 1.21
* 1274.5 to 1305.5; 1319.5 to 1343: 1.04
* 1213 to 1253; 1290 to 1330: 1.07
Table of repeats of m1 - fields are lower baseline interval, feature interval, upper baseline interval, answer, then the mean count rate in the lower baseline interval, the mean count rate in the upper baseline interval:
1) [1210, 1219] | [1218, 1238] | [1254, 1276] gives 0.4 deg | 9.32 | 10.2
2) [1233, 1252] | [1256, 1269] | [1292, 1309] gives -0.7 deg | 9.4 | 10.3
